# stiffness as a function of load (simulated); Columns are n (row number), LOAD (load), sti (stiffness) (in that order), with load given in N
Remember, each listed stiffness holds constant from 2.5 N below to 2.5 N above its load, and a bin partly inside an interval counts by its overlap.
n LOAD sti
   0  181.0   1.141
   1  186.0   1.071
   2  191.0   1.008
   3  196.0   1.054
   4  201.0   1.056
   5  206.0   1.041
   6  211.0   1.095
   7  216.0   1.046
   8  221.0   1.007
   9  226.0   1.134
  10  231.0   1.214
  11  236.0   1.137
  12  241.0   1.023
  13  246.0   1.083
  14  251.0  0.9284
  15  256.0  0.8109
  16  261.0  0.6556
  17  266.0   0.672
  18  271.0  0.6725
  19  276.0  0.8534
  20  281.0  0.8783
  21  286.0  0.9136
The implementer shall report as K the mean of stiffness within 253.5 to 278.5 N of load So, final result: 0.733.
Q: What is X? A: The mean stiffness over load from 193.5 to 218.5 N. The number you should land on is 1.06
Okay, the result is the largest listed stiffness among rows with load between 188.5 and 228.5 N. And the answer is 1.134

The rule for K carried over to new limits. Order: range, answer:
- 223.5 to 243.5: 1.13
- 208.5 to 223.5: 1.05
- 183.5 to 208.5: 1.05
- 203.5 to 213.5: 1.07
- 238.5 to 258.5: 0.961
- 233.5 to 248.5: 1.08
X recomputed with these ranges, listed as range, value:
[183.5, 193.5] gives 1.04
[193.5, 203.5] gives 1.06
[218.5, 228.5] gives 1.07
